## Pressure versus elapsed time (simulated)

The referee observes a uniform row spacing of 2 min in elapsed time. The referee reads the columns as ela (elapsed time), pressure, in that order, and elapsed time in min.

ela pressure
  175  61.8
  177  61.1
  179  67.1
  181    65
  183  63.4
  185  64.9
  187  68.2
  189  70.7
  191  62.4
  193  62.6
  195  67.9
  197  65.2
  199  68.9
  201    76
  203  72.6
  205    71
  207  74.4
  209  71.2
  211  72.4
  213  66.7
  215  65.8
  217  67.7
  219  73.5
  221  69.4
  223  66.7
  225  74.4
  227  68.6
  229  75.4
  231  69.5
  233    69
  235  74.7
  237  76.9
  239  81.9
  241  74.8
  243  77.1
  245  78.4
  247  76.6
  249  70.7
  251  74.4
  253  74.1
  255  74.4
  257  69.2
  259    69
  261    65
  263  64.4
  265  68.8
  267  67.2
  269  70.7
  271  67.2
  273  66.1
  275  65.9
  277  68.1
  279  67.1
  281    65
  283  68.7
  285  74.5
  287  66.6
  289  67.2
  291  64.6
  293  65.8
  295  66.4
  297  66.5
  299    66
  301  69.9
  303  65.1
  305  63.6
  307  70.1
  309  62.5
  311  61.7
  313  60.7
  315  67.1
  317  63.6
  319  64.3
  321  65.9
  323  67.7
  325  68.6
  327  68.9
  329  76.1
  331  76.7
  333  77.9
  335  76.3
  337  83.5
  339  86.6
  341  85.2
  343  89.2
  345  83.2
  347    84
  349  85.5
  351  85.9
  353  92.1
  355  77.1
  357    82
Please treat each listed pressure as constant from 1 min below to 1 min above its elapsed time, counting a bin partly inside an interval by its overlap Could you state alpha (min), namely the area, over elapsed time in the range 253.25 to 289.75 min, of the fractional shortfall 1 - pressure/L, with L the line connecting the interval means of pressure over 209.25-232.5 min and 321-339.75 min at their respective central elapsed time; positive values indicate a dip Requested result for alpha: 2.11 min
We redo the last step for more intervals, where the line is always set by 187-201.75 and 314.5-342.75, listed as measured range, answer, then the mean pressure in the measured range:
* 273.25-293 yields 1.2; 67.4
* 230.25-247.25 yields -1.4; 75.5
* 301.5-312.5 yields 1.2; 64.7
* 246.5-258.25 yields -0.4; 73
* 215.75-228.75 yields -0.3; 70.3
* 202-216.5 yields -0.5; 70.5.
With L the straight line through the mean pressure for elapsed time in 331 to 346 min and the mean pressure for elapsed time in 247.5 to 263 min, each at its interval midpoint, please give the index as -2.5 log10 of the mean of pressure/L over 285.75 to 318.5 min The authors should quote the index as 0.18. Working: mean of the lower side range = 70.7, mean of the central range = 65.5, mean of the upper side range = 82.7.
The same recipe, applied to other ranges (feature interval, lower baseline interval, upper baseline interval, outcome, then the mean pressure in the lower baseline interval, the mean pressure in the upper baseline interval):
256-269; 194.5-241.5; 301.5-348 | 0.07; 71.4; 72.5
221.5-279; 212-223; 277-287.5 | -0.04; 68.4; 68.4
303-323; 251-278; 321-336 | 0.11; 68.7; 72.7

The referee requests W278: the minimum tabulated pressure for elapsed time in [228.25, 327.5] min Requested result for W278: 60.7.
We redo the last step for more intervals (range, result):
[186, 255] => 62.4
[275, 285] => 65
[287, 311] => 61.7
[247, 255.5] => 70.7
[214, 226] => 65.8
